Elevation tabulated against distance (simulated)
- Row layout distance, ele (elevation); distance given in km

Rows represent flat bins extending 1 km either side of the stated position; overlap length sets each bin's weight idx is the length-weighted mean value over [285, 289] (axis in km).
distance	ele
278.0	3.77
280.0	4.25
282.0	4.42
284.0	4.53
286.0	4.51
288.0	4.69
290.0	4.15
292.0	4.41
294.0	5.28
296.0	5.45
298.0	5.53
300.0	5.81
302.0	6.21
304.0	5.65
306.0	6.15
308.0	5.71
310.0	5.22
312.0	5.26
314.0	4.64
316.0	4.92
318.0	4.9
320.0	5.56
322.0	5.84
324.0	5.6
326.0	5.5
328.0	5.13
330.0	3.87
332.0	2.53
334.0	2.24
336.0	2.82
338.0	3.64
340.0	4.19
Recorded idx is 4.6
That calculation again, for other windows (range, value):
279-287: 4.43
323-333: 4.53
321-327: 5.65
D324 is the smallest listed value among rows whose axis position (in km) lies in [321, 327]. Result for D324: 5.5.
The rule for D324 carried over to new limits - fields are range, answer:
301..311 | 5.22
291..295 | 4.41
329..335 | 2.24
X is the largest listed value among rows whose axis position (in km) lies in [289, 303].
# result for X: 6.21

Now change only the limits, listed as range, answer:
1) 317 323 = 5.84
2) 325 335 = 5.5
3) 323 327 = 5.6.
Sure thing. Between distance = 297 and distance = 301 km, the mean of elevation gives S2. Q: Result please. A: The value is 5.67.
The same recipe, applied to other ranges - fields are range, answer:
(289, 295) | 4.61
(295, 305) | 5.73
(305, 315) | 5.4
